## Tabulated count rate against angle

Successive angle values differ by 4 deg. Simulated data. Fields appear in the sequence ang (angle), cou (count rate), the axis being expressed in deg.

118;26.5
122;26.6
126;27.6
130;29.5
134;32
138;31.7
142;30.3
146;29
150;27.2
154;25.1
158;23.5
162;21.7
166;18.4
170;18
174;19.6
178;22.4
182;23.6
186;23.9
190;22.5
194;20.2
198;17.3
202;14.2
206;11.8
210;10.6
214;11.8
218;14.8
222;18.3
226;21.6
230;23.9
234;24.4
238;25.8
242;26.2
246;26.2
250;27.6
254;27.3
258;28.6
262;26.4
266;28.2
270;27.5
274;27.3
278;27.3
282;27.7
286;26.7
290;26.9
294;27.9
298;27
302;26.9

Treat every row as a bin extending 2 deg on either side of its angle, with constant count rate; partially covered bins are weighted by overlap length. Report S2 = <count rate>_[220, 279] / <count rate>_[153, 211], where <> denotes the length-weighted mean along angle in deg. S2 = 1.32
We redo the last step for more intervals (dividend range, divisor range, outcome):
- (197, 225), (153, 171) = 0.67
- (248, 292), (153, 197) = 1.27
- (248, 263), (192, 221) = 1.90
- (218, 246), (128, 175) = 0.90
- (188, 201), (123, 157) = 0.68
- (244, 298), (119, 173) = 1.05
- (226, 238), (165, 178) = 1.25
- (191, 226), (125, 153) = 0.52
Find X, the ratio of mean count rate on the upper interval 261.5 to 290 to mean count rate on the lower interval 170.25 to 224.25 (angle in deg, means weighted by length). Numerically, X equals 1.54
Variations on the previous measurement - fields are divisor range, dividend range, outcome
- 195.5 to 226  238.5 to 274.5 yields 1.85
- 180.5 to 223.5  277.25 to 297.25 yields 1.60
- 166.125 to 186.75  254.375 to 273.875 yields 1.31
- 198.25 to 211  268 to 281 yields 2.10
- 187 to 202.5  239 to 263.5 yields 1.40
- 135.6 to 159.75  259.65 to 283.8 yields 0.98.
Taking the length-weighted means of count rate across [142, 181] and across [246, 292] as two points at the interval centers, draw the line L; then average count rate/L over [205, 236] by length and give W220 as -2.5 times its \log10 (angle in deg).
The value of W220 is 0.42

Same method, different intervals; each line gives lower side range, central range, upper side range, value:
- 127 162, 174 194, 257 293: 0.24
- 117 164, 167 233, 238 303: 0.43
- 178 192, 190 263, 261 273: 0.22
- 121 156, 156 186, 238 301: 0.32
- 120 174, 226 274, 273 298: 0.02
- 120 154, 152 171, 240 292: 0.31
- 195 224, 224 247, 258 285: -0.23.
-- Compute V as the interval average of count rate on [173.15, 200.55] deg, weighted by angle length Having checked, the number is 21.3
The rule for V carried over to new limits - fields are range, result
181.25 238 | 18.6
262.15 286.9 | 27.4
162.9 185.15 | 20.6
